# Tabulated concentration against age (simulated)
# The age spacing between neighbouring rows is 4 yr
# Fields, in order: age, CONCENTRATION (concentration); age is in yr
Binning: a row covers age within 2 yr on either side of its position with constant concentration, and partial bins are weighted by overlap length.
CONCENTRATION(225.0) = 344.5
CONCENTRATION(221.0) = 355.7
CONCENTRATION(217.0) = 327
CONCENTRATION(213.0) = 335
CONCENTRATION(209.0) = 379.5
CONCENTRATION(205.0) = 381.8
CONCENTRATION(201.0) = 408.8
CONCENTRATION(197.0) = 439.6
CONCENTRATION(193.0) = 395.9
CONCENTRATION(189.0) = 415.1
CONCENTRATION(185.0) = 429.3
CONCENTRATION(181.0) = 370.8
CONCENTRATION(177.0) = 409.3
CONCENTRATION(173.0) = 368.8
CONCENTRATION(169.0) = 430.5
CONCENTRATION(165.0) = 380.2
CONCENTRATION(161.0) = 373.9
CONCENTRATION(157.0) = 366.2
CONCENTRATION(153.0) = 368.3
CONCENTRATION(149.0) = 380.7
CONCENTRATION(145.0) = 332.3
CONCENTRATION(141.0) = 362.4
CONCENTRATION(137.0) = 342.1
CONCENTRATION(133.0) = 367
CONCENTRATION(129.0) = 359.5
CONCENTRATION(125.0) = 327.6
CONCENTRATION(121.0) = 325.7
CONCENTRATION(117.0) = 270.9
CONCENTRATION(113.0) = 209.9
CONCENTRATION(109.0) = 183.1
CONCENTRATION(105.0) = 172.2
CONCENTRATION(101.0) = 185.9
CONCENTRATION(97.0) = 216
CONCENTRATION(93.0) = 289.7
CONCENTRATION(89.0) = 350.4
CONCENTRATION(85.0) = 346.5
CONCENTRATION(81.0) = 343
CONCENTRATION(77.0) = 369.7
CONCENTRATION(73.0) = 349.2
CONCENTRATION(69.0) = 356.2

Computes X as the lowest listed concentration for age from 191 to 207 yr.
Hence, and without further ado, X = 381.8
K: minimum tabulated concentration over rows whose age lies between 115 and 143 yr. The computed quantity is 270.9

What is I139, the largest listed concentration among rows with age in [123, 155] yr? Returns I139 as 380.7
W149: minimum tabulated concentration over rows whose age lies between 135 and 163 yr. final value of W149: 332.3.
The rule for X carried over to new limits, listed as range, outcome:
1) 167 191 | 368.8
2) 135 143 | 342.1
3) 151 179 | 366.2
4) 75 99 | 216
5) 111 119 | 209.9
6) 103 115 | 172.2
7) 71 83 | 343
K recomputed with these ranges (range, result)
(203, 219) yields 327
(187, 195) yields 395.9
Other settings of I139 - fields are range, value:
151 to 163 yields 373.9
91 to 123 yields 325.7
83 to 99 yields 350.4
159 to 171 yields 430.5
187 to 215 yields 439.6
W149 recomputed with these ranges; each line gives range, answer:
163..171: 380.2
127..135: 359.5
